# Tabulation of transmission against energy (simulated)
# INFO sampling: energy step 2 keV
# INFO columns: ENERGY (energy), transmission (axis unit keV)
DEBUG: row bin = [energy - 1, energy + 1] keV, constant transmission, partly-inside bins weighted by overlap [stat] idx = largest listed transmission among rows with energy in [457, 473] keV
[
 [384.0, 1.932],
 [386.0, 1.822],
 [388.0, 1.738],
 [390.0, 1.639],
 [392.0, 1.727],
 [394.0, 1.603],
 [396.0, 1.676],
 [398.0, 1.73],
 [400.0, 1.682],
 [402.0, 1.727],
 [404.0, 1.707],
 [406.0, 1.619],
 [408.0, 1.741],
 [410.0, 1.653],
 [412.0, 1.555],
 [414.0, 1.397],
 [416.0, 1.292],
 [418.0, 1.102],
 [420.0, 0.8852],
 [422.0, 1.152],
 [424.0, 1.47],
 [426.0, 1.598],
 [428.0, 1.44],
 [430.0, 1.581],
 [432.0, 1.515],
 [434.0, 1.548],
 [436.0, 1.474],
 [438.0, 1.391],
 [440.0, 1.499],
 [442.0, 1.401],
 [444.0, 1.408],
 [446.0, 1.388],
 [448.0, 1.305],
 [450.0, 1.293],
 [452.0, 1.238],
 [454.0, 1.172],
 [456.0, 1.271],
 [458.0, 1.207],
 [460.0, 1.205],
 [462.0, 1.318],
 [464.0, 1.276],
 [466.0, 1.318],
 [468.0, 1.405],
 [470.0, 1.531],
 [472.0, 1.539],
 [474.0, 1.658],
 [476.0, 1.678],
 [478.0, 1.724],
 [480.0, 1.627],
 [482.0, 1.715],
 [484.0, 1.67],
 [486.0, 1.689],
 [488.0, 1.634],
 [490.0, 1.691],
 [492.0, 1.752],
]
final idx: 1.539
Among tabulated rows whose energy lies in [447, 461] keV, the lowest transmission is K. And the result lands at 1.172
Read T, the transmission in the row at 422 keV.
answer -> 1.152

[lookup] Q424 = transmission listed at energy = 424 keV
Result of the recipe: 1.47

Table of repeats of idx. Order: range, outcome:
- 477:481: 1.724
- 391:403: 1.73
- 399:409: 1.741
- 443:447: 1.408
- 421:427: 1.598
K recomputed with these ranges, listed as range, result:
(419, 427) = 0.8852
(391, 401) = 1.603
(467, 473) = 1.405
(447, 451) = 1.293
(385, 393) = 1.639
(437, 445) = 1.391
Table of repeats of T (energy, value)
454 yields 1.172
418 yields 1.102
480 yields 1.627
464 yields 1.276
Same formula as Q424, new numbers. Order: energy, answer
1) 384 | 1.932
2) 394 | 1.603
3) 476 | 1.678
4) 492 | 1.752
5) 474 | 1.658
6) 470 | 1.531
